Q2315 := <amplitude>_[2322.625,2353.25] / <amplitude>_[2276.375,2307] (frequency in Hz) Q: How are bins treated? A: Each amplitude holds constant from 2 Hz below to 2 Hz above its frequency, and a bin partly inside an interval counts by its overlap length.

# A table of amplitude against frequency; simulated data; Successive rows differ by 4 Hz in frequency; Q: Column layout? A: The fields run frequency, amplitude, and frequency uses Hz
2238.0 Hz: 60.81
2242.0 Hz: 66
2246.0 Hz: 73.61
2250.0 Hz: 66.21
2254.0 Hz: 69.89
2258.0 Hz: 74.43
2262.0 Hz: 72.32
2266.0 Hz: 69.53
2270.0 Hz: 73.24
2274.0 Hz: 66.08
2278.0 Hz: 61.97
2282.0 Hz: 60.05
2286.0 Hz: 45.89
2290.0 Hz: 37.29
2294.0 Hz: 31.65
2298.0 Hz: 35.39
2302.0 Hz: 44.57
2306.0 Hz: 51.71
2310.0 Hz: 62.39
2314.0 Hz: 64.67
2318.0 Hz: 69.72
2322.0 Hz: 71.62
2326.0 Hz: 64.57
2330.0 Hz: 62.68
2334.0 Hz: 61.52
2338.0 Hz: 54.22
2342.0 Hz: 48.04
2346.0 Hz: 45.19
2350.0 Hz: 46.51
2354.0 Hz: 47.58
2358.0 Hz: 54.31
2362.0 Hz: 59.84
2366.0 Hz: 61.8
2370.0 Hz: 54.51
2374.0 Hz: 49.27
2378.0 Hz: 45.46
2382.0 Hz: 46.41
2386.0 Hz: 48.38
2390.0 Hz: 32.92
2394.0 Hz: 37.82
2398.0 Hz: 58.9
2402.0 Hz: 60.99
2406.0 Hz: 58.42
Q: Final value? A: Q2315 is 1.2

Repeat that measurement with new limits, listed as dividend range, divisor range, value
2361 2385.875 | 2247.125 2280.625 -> 0.76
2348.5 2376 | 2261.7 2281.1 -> 0.79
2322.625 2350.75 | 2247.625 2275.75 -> 0.79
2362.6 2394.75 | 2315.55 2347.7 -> 0.80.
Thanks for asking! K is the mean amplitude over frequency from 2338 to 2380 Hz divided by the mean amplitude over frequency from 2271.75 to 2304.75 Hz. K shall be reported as 1.07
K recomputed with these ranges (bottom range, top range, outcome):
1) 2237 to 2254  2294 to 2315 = 0.73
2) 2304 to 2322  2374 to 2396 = 0.68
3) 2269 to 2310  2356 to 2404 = 1.00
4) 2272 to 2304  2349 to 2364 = 1.10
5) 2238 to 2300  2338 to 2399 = 0.82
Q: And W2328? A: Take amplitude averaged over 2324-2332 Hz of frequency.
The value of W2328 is 63.6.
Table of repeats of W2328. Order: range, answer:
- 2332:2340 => 57.9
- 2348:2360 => 49.5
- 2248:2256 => 68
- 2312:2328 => 67.6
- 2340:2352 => 46.6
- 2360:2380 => 54.2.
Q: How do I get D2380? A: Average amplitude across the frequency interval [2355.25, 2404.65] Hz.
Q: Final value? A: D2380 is 50.9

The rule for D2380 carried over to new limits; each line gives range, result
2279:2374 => 53.7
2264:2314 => 53.8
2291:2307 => 39.9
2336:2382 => 51.3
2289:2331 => 54.4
